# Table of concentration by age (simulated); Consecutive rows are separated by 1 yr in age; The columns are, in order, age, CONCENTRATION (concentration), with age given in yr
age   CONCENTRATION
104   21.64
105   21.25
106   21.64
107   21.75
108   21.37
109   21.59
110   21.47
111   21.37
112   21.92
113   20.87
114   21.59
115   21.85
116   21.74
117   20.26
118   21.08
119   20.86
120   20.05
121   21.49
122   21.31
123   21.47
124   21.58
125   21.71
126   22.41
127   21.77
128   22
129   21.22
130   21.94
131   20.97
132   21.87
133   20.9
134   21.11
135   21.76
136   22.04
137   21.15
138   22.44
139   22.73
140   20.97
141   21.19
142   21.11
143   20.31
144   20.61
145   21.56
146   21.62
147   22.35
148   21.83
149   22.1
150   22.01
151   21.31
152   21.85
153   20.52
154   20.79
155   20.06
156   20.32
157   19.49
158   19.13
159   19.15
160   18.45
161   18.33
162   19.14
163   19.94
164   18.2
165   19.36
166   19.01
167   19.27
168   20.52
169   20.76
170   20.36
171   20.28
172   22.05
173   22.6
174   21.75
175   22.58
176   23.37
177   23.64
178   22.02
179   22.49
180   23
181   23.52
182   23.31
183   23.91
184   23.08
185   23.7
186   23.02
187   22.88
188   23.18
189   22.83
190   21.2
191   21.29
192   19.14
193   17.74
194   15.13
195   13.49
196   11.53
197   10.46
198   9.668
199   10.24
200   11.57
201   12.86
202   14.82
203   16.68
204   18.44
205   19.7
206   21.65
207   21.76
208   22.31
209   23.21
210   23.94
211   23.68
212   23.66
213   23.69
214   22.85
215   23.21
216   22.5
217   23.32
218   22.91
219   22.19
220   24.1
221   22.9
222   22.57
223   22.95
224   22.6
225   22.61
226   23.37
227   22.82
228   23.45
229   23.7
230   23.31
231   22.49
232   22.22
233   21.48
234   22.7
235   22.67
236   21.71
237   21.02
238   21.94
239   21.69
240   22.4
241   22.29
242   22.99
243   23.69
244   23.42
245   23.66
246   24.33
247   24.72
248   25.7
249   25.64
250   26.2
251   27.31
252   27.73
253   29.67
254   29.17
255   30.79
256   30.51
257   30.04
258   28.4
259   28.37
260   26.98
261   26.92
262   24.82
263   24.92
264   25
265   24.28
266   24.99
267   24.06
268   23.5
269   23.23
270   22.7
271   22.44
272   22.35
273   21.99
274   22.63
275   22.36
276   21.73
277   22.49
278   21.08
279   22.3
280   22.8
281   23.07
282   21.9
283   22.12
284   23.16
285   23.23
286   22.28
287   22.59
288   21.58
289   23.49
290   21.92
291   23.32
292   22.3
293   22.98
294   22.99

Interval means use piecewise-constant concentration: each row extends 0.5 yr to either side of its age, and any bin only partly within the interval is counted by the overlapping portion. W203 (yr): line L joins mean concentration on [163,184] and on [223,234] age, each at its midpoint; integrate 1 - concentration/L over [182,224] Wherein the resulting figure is 4.13 yr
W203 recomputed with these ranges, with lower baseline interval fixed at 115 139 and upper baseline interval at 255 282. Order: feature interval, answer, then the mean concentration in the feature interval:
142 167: 1.97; 20.3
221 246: 1.08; 22.7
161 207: 6.46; 19.5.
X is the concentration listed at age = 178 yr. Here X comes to 22.02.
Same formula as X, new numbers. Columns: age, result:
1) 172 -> 22.05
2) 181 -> 23.52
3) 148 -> 21.83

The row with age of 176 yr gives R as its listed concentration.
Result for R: 23.37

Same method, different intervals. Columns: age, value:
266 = 24.99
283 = 22.12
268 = 23.5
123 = 21.47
